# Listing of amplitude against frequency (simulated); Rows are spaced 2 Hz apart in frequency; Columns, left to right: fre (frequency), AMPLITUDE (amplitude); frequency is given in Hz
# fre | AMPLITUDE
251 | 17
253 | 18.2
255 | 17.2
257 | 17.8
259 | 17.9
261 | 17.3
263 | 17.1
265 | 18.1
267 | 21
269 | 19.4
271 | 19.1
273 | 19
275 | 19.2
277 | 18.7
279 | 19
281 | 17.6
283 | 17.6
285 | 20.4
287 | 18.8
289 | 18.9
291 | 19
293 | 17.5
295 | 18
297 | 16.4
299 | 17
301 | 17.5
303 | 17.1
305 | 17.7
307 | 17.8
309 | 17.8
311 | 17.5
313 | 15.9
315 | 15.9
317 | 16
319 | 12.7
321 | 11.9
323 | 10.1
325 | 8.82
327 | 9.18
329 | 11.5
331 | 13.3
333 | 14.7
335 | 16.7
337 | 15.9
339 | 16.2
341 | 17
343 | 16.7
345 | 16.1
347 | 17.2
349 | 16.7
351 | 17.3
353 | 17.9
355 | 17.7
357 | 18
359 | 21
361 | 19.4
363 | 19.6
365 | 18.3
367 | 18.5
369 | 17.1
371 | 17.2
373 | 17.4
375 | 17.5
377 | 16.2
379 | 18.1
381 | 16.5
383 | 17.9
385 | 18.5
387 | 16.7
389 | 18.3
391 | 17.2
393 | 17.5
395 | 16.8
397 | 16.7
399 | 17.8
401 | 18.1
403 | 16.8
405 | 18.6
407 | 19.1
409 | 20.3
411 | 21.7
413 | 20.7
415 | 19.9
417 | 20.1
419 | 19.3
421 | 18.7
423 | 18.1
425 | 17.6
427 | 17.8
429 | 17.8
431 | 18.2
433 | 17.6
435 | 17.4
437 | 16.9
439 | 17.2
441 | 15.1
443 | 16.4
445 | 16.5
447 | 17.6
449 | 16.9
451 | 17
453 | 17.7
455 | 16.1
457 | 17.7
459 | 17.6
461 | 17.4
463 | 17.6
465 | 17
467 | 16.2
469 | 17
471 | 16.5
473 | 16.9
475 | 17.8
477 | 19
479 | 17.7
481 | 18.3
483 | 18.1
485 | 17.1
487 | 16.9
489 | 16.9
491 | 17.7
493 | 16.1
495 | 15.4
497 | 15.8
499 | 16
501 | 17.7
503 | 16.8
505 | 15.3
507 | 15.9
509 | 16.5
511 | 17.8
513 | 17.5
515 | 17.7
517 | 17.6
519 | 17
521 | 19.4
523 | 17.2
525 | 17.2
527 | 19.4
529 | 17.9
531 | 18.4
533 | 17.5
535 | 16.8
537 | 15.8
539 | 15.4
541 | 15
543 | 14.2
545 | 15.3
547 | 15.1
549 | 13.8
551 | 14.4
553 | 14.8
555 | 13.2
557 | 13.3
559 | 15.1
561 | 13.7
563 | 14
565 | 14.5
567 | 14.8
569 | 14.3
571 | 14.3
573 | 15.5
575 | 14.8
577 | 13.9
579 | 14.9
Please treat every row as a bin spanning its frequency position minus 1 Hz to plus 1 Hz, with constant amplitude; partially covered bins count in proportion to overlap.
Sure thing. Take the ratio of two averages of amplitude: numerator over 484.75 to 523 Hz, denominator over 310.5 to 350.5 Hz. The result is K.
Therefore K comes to 1.2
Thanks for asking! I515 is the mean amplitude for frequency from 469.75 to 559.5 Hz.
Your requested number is 16.6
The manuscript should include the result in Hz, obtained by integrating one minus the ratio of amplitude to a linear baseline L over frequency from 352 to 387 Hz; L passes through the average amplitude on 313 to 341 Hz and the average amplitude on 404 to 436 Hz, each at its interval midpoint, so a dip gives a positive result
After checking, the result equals -4.5 Hz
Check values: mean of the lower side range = 13.5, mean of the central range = 18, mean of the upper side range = 18.9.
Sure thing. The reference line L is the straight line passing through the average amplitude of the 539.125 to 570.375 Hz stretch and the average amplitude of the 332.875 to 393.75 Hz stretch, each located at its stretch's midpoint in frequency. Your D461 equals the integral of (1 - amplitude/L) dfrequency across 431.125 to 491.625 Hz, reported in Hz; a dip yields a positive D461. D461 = -5.0 Hz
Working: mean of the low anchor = 17.5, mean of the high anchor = 14.4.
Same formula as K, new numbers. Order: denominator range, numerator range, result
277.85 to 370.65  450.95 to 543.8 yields 1.03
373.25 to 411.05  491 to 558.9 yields 0.91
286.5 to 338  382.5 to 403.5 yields 1.13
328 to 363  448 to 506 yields 1.02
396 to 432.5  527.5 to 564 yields 0.82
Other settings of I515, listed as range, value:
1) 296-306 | 17.1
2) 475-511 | 16.9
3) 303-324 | 15.4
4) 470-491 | 17.5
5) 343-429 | 18.1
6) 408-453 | 18.1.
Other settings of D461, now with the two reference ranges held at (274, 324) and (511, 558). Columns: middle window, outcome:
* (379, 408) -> -1.5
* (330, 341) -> 0.9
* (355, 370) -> -1.7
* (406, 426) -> -3.5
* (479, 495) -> -0.7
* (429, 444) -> -0.4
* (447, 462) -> -0.6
